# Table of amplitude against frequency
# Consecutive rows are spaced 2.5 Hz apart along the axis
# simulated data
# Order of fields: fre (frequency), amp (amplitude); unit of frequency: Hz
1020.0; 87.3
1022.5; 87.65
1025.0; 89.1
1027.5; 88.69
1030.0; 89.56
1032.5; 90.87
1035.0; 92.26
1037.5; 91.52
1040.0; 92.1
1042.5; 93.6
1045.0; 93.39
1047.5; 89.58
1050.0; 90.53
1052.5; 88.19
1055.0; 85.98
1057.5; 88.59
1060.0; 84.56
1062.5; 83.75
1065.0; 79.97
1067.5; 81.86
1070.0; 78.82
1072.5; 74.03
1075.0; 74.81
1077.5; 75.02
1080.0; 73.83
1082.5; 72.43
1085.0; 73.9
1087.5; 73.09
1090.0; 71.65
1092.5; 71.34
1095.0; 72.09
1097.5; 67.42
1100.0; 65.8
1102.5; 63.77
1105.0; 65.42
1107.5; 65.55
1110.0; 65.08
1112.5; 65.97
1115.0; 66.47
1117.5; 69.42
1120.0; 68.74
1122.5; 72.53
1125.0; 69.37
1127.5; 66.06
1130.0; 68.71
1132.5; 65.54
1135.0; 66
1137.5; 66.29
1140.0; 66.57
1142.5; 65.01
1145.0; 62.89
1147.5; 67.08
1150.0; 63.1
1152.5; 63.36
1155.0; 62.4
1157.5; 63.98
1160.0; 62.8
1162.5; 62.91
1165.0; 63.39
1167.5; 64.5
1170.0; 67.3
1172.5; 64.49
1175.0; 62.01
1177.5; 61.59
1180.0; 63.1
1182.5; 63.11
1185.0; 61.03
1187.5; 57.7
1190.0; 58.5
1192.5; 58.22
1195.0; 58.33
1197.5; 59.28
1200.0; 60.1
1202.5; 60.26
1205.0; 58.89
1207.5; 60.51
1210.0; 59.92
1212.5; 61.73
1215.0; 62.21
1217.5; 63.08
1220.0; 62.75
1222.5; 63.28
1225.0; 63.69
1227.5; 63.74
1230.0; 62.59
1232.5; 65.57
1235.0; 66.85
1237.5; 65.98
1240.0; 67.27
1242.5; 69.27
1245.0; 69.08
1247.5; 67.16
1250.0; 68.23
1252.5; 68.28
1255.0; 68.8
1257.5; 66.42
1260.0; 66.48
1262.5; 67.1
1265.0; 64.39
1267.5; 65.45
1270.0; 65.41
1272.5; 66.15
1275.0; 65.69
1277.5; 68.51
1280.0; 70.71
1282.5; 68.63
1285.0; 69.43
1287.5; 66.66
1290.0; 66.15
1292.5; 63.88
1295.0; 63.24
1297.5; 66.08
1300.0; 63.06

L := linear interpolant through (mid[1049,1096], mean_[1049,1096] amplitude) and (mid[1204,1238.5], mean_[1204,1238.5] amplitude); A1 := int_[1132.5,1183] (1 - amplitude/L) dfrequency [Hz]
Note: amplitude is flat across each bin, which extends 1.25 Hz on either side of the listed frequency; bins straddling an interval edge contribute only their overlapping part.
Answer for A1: 4.0 Hz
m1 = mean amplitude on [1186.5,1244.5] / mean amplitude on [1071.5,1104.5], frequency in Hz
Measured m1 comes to 0.87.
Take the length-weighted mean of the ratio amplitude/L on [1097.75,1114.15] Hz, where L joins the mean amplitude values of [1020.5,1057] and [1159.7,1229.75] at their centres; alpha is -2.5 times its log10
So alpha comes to 0.189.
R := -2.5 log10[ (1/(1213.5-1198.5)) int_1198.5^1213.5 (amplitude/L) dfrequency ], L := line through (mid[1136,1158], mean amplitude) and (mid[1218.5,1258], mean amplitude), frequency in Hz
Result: 0.09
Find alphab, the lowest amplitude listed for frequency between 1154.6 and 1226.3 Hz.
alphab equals 57.7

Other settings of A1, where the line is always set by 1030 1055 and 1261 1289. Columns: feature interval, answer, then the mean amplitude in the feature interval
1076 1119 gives 8.1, 69.3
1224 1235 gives 1.2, 64.2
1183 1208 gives 5.3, 59.4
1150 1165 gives 3.0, 63.1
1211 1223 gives 1.7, 62.5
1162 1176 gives 2.5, 64.2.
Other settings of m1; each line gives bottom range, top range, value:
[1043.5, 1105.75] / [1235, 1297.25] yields 0.86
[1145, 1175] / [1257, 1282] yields 1.04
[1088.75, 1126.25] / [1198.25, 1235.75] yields 0.91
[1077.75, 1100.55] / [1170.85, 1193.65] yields 0.85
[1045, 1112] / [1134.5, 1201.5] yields 0.82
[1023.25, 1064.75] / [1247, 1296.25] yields 0.75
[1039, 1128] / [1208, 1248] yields 0.85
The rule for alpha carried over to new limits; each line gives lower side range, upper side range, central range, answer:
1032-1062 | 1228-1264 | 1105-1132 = 0.20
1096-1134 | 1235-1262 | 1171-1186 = 0.08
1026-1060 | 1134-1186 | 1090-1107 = 0.15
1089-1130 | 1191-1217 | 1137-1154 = 0.00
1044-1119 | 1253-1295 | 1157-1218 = 0.15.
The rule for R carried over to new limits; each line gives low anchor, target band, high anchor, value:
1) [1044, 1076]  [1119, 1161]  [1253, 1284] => 0.18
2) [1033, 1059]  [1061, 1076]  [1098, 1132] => 0.05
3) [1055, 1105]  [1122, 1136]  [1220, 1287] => 0.08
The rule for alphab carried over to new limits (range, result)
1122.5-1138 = 65.54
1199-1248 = 58.89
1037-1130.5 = 63.77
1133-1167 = 62.4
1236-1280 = 64.39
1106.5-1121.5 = 65.08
